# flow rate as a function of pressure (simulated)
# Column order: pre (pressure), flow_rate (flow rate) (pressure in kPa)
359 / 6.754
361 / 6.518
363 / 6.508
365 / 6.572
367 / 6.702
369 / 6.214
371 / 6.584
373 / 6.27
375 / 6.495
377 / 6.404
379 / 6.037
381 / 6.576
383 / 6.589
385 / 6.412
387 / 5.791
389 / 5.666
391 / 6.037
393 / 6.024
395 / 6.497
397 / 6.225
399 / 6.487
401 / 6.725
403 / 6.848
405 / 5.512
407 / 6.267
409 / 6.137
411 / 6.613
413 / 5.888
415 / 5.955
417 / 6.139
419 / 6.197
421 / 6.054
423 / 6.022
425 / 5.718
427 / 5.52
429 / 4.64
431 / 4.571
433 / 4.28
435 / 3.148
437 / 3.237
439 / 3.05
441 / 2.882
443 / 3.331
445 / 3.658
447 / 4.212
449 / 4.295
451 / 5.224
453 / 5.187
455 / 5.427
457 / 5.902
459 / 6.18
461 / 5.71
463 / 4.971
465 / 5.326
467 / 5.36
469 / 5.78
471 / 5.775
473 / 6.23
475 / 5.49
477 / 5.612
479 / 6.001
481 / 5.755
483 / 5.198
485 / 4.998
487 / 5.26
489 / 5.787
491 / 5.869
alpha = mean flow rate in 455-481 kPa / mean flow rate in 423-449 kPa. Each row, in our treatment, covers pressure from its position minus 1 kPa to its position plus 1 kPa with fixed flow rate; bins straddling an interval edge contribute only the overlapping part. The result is 1.4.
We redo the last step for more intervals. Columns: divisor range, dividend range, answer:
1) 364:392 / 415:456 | 0.74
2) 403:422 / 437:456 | 0.67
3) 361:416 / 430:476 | 0.75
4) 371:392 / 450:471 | 0.88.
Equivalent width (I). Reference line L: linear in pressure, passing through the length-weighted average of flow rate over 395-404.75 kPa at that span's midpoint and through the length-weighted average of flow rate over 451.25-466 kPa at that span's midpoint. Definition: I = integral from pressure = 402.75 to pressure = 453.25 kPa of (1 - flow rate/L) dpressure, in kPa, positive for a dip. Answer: 8.8 kPa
